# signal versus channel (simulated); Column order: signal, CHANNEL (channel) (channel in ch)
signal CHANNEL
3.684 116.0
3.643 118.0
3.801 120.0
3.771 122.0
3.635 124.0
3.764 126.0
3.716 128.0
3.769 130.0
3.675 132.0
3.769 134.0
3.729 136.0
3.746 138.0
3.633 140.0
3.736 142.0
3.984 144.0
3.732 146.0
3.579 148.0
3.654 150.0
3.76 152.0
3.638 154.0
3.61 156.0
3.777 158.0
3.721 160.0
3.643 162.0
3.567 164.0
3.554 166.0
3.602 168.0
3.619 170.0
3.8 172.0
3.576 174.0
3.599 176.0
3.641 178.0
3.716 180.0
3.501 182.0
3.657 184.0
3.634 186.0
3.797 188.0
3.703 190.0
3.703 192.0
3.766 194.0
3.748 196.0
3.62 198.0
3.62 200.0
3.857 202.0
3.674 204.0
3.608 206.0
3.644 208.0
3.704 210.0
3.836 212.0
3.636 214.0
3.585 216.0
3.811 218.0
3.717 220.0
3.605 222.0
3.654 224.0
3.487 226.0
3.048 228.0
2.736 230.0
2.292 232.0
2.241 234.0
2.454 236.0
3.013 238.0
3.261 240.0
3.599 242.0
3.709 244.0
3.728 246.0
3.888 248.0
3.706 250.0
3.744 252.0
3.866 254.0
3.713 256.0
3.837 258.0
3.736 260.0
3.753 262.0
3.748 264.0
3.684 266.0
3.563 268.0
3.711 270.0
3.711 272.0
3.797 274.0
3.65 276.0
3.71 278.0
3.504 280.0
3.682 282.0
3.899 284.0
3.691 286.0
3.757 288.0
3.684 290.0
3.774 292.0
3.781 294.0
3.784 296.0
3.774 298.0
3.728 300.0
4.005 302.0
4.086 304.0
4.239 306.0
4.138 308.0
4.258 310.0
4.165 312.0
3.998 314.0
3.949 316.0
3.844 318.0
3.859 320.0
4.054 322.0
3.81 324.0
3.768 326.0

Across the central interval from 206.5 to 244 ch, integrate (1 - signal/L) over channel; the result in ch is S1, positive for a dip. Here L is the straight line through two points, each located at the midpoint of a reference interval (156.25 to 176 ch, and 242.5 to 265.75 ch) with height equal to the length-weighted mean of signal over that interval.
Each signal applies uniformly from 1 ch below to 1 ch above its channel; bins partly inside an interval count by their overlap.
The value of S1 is 4.1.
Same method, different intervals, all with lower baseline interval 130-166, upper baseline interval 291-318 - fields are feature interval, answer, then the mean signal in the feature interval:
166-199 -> 0.8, 3.66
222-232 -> 1.7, 3.17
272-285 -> 0.7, 3.71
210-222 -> 0.3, 3.71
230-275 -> 4.8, 3.47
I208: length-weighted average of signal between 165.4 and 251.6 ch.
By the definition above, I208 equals 3.52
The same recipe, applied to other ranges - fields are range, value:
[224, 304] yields 3.56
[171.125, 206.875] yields 3.68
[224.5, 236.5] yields 2.76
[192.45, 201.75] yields 3.7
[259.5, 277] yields 3.71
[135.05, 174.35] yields 3.68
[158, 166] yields 3.65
